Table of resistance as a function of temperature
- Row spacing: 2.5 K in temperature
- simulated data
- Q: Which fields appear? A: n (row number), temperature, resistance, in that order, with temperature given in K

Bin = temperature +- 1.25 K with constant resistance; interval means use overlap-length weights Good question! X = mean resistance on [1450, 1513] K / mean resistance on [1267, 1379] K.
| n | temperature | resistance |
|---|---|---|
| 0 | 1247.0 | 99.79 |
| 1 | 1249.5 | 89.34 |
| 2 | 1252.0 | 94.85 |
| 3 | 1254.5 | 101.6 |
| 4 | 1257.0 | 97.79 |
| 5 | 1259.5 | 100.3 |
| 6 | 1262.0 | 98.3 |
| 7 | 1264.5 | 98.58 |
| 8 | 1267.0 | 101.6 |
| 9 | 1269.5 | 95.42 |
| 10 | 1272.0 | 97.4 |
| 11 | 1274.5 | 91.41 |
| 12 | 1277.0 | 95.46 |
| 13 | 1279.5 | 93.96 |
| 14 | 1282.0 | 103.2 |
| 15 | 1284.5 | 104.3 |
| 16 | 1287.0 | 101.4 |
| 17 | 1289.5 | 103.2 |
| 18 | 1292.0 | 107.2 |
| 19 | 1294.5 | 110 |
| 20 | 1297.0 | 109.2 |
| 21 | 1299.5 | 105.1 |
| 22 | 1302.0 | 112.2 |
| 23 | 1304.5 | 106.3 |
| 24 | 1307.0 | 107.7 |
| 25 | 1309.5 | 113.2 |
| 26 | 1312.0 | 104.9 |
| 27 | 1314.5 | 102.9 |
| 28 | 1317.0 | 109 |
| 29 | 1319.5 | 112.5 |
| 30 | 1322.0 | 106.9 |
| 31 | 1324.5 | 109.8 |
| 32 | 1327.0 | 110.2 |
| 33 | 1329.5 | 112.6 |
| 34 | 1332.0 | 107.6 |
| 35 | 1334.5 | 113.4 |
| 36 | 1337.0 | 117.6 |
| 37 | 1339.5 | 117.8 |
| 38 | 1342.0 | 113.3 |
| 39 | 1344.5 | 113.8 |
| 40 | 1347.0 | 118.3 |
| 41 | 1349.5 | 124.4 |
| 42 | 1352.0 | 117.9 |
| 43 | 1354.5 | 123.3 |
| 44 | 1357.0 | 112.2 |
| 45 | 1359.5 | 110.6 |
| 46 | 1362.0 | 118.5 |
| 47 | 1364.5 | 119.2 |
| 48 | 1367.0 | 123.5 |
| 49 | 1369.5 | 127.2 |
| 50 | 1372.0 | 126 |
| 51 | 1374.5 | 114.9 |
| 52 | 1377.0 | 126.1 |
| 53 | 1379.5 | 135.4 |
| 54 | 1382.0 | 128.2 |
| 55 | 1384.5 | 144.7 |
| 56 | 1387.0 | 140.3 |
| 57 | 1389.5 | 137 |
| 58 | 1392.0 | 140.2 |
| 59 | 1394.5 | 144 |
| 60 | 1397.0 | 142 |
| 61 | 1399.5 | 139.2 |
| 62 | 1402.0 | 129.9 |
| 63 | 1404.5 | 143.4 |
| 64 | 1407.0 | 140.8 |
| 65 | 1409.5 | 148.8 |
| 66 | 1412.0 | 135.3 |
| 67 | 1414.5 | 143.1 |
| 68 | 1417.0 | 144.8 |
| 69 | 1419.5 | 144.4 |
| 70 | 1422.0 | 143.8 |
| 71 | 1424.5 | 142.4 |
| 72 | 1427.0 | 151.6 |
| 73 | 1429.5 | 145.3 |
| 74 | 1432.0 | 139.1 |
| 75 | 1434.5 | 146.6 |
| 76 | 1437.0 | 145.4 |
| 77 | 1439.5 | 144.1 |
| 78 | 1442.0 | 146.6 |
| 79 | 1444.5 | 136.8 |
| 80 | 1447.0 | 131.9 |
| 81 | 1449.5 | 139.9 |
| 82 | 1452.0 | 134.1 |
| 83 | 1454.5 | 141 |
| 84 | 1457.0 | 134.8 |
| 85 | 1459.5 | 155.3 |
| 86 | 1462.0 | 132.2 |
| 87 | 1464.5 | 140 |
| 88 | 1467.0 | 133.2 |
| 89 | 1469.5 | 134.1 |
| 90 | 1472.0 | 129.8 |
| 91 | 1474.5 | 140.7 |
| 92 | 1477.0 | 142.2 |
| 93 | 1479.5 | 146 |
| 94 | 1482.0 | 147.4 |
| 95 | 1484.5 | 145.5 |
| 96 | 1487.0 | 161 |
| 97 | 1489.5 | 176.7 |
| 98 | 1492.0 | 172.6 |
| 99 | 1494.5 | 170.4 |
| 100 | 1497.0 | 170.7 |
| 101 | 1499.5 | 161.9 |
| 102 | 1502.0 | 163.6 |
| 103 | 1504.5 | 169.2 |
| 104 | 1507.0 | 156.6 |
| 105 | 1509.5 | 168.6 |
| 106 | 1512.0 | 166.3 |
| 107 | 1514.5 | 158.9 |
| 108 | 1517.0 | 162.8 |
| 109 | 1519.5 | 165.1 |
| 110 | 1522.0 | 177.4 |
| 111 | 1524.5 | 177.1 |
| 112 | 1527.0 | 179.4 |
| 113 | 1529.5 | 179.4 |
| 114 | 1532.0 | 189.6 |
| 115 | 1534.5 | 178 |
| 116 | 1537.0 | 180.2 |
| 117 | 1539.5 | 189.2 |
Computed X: 1.37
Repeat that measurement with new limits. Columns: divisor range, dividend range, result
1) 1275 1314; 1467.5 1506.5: 1.48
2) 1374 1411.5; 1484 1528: 1.22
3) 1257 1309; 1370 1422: 1.35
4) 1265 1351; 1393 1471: 1.31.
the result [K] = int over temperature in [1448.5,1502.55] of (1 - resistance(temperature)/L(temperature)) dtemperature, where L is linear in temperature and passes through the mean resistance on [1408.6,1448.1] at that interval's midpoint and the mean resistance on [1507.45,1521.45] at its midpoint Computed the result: 2.2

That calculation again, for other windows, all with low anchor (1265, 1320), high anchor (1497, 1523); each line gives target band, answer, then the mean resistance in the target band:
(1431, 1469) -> 2.1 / 140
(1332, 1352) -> 0.2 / 116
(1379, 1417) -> -1.8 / 140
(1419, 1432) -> -0.3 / 145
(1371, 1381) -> 0.1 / 126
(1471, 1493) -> 0.9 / 151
